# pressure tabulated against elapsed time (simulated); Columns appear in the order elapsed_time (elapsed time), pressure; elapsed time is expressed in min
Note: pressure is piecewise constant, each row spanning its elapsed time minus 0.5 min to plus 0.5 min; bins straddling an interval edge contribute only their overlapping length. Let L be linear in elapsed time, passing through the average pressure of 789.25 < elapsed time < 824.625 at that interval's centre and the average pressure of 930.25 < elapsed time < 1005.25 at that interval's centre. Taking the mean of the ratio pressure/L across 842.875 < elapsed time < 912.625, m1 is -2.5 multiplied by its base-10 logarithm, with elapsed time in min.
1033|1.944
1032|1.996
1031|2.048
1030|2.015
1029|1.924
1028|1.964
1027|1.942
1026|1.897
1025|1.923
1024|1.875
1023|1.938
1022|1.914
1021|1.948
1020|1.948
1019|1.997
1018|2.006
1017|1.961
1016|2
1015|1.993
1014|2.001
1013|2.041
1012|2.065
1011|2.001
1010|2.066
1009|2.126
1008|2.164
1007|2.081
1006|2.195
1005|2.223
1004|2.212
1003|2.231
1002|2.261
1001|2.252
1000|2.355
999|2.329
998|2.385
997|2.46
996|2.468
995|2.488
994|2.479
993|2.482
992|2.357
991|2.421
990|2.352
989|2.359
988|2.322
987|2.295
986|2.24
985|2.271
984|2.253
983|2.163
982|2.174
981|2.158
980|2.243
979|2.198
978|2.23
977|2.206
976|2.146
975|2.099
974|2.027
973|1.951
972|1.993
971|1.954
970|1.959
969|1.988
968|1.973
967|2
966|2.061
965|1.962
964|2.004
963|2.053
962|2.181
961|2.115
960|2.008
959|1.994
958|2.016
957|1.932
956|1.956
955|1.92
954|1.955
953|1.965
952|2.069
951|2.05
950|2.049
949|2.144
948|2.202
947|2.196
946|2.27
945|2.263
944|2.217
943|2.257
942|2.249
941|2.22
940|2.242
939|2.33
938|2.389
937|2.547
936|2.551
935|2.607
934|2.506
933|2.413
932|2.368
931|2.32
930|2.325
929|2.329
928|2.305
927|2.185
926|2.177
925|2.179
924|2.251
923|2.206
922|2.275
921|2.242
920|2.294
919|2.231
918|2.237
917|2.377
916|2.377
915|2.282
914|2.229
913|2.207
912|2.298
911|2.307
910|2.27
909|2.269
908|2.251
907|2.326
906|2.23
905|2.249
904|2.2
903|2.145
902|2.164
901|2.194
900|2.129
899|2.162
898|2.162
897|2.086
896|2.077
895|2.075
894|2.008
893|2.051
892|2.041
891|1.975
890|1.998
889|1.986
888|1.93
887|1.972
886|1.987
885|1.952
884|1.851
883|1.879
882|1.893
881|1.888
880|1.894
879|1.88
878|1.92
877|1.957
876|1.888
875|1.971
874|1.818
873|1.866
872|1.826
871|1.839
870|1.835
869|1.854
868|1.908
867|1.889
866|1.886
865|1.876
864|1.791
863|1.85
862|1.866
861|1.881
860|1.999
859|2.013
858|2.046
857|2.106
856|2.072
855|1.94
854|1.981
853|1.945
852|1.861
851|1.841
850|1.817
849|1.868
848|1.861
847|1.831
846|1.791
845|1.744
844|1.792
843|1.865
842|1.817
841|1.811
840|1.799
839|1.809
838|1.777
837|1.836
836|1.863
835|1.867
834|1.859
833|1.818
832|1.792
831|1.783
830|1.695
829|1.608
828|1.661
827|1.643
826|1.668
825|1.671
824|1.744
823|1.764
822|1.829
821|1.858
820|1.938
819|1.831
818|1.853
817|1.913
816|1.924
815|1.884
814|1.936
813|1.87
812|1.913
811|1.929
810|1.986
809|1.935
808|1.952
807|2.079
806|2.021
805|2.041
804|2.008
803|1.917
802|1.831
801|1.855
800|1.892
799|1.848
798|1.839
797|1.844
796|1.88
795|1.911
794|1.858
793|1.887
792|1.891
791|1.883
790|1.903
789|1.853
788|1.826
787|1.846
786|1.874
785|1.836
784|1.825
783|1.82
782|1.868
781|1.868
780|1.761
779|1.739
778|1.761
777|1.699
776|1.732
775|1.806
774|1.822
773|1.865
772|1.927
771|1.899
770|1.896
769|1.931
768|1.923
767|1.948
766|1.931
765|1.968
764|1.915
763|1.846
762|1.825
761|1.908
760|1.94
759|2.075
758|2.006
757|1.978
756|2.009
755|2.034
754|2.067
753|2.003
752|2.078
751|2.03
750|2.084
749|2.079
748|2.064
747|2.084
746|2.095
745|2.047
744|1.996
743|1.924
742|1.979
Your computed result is 0.027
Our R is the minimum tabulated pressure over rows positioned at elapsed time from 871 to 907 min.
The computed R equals 1.818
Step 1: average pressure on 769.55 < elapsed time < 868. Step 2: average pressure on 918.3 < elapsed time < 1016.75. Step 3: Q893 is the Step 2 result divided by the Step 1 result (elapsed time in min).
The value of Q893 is 1.18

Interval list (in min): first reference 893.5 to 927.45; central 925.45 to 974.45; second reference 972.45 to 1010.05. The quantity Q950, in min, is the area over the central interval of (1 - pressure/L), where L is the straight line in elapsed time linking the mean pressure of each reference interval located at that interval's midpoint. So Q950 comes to 1.7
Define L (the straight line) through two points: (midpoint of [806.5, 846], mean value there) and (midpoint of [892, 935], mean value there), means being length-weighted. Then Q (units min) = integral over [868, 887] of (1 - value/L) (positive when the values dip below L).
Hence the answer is 1.6 min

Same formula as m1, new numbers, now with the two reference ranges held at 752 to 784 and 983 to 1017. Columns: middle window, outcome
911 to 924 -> -0.075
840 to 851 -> 0.110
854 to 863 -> 0.027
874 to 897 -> 0.062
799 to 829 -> 0.055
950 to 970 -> 0.090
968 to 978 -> 0.082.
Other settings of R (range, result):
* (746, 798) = 1.699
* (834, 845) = 1.744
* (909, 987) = 1.92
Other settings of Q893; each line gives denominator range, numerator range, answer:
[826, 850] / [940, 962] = 1.18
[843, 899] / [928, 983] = 1.12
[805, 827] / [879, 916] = 1.12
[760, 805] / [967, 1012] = 1.19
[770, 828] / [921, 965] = 1.18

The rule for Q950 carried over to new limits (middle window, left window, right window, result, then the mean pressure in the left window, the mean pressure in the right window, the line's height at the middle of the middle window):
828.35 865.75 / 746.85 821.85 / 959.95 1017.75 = 2.50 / 1.91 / 2.17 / 1.99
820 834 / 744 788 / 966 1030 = 1.66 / 1.92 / 2.14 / 1.98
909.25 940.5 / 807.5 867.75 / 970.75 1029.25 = -4.68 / 1.85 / 2.15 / 2.02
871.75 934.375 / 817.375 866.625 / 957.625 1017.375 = -4.85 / 1.84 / 2.17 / 1.98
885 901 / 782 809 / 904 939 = 1.24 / 1.89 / 2.31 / 2.22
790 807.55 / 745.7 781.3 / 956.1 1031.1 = 0.46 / 1.93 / 2.12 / 1.96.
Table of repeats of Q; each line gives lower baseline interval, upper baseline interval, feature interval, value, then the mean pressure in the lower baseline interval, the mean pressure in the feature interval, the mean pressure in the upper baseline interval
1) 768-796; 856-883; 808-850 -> 1.2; 1.85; 1.82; 1.9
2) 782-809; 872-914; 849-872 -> 1.1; 1.89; 1.91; 2.06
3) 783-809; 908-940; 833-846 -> 1.4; 1.9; 1.82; 2.32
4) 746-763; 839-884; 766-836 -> 3.7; 2.01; 1.85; 1.88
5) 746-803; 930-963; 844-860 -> 1.0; 1.9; 1.91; 2.2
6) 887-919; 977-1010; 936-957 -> 0.4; 2.17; 2.18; 2.28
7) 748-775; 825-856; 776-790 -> 0.8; 1.96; 1.81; 1.81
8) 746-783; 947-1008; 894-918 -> -1.5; 1.93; 2.22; 2.16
